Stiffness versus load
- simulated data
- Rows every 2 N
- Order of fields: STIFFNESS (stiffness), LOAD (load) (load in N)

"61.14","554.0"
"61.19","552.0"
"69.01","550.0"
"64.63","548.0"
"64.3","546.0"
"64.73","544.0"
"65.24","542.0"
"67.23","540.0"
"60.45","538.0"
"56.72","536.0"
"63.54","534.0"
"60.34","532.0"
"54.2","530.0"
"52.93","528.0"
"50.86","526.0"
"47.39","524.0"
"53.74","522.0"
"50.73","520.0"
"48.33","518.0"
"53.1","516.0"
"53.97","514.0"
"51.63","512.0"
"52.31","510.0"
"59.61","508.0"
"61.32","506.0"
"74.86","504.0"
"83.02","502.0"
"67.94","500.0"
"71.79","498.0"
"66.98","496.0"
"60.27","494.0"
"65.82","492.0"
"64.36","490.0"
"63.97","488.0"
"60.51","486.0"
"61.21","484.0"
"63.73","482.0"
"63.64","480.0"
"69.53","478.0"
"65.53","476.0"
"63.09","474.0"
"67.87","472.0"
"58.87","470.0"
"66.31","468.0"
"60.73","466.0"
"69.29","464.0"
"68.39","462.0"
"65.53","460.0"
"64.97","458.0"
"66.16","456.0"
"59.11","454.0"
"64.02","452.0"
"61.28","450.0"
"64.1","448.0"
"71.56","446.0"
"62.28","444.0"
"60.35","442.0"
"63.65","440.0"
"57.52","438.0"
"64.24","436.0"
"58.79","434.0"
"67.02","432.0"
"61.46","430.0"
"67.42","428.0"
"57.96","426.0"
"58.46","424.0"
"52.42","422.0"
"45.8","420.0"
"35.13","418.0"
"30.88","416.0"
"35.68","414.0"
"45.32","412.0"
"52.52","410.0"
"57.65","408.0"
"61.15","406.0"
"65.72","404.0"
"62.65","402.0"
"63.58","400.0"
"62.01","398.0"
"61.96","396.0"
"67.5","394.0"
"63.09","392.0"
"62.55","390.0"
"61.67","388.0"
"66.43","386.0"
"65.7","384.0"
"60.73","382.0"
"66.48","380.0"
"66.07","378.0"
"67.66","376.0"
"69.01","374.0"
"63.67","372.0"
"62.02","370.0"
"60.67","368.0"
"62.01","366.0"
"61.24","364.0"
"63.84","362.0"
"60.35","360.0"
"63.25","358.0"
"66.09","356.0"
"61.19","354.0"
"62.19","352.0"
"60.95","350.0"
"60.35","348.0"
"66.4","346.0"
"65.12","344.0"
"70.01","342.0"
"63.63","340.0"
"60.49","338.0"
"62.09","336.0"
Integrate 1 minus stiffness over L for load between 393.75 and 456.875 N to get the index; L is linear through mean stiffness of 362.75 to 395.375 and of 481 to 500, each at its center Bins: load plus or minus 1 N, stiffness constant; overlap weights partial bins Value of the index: 6.00 N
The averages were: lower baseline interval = 64.1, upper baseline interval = 64.5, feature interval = 58.2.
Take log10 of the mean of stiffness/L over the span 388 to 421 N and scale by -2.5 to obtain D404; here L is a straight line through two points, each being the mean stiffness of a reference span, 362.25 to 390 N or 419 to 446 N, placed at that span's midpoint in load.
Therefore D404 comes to 0.138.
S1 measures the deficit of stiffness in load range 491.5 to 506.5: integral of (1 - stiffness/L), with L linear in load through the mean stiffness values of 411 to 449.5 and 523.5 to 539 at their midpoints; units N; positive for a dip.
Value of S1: -3.6 N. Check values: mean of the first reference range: 55.9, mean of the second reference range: 56.1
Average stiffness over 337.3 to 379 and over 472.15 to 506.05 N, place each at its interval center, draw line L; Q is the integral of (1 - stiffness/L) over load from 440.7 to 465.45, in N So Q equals 0.4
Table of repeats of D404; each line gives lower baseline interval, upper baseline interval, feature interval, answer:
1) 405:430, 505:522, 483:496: -0.187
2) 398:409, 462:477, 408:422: 0.410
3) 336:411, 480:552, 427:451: -0.020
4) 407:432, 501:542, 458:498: -0.179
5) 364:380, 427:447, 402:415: 0.187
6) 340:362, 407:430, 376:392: -0.137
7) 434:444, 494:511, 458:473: -0.029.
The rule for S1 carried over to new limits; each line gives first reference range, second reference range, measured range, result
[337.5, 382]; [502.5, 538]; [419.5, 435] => 0.4 N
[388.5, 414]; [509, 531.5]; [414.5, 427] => 2.6 N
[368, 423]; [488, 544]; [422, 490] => -4.8 N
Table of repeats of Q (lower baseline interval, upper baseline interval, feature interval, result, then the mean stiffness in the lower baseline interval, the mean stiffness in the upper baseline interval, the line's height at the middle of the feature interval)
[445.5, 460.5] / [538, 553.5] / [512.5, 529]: 3.4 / 64.3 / 64.8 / 64.6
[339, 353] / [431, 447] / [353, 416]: 2.6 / 64.1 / 63.2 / 63.7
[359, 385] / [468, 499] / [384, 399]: 0.0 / 63.8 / 64.5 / 63.9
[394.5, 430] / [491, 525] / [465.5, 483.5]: -1.9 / 54.3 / 60.2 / 58.1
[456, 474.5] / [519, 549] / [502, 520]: 0.8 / 65.1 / 58.5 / 60.7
